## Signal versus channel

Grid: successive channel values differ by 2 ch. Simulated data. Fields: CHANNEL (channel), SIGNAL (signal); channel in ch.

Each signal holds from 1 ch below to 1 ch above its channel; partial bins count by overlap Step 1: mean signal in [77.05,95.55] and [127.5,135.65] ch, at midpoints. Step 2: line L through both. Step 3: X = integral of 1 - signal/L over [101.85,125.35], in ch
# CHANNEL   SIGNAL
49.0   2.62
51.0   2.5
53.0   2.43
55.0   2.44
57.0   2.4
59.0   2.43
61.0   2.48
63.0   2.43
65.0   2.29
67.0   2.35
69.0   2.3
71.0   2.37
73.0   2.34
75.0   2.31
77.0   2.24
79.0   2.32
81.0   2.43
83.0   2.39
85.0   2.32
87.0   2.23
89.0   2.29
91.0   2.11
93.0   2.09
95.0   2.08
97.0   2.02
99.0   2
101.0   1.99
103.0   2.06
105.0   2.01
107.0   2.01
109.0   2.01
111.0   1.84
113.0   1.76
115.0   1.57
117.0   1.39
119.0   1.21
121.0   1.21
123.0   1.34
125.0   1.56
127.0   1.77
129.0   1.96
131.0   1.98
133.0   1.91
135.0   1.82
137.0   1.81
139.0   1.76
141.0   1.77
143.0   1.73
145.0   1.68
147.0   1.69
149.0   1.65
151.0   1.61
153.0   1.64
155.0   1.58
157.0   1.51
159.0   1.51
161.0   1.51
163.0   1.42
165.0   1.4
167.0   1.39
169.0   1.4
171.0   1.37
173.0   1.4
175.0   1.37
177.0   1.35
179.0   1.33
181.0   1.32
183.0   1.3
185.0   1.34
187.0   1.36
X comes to 4.4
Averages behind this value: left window 2.25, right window 1.91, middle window 1.67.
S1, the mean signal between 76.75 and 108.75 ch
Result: 2.16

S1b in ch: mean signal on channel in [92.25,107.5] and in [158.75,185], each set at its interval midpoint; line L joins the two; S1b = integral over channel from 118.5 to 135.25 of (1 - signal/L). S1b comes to 1.3 ch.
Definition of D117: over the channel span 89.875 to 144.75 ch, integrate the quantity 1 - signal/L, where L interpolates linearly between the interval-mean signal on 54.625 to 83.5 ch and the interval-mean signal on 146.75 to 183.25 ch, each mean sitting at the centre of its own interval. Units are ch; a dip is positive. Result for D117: 2.9 ch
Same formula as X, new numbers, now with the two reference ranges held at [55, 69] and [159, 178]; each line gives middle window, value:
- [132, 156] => -1.3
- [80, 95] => -0.7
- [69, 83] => -0.5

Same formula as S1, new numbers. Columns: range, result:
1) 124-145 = 1.8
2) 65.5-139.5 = 1.98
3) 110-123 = 1.48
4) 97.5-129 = 1.73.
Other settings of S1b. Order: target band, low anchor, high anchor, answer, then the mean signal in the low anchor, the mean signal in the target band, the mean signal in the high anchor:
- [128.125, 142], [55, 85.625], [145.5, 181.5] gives -0.9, 2.36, 1.86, 1.47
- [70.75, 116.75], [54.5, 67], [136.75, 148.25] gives 0.7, 2.41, 2.11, 1.73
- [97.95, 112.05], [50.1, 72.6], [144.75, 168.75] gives 0.1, 2.4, 1.99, 1.54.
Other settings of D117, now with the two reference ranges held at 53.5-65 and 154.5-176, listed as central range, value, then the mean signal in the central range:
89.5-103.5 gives 0.1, 2.06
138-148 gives -0.5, 1.73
